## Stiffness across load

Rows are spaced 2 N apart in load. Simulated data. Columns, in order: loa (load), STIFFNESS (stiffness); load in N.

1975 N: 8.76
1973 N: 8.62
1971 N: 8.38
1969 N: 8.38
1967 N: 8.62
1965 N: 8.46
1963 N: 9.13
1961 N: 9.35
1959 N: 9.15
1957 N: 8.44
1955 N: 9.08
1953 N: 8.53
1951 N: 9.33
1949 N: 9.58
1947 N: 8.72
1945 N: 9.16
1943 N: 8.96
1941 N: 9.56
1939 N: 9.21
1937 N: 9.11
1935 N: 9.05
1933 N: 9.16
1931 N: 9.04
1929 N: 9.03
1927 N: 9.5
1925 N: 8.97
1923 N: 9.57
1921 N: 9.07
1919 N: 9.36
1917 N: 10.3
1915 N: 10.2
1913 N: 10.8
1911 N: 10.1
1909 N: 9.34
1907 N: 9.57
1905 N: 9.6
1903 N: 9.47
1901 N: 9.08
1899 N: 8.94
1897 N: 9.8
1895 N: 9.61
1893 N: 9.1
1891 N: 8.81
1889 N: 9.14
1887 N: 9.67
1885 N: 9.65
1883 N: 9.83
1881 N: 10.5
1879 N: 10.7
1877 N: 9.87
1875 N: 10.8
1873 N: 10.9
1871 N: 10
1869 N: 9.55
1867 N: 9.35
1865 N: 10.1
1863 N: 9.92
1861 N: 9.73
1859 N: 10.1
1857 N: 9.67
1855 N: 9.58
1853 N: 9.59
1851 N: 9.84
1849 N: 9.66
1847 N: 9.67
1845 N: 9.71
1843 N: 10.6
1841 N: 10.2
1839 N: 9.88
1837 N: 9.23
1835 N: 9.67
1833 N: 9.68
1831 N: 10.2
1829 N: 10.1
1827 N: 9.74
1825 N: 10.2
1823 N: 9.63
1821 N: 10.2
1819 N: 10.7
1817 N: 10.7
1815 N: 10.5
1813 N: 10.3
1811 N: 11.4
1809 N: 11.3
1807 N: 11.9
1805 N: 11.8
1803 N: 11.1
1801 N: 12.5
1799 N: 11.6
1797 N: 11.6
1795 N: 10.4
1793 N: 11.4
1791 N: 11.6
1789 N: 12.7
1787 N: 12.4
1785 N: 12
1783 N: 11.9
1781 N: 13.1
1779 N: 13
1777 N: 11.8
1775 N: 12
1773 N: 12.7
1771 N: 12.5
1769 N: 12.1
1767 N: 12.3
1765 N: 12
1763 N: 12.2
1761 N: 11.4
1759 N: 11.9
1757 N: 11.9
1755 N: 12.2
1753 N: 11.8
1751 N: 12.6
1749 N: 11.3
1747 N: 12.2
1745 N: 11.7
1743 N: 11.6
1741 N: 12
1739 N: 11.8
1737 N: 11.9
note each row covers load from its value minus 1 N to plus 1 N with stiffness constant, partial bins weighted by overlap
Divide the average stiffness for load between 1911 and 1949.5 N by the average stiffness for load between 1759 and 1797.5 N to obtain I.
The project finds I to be 0.8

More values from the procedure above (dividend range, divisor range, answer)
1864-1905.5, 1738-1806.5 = 0.81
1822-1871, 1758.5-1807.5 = 0.82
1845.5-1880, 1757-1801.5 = 0.83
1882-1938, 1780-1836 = 0.85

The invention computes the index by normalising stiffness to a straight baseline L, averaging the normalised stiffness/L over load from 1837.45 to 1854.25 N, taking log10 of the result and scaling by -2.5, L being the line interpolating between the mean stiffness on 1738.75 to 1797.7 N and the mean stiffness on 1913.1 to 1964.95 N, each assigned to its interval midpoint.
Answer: 0.09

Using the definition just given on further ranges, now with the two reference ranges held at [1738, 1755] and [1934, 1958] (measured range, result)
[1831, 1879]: 0.047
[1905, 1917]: -0.049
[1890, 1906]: 0.050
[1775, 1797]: -0.063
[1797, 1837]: 0.022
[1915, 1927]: -0.012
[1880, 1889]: 0.012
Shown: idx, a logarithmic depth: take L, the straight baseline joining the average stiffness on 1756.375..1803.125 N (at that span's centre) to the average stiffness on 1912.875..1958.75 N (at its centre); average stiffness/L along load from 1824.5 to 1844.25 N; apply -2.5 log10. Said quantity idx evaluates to 0.12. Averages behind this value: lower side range 12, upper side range 9.26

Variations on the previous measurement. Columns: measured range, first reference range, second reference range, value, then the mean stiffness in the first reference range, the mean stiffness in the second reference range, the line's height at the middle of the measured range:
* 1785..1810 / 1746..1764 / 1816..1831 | -0.08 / 11.9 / 10.2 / 10.9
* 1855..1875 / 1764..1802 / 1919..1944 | 0.06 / 12.1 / 9.19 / 10.5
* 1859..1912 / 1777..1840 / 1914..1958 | 0.02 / 11.1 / 9.22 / 9.95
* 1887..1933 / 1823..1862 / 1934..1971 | -0.02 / 9.84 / 8.97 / 9.31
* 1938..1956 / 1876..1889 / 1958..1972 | -0.01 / 9.97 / 8.78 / 9.04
